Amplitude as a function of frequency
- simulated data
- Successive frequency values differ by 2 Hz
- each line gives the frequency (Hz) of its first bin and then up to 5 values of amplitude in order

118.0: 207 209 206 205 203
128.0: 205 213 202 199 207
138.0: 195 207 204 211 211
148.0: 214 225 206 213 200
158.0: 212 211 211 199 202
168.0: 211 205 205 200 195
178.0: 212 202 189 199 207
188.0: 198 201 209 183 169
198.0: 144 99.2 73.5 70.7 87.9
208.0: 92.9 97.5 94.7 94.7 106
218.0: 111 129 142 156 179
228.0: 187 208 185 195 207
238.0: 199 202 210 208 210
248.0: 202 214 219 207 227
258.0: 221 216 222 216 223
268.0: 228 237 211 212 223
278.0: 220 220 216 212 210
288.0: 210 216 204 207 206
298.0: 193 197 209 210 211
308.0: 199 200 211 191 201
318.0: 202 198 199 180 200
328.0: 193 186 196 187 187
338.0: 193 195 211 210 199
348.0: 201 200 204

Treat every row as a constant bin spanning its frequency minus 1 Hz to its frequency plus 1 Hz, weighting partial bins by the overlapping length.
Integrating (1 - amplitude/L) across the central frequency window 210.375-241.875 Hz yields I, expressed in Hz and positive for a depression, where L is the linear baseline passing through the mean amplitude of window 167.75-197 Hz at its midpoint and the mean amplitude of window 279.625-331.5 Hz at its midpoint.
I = 6.4 Hz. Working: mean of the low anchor 199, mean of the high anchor 203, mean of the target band 160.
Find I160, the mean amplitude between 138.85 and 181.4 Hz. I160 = 207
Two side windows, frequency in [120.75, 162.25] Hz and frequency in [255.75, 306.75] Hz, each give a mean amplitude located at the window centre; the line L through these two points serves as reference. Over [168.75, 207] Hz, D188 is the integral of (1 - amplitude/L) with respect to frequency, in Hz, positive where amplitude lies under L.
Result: 7.0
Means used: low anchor 208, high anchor 214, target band 171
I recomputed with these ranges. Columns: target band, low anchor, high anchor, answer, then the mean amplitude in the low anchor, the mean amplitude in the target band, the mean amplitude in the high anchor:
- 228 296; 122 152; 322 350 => -4.2 Hz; 207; 212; 196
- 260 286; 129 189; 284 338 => -2.3 Hz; 206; 219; 200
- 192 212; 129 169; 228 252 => 8.6 Hz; 208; 117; 204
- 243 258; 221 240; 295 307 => -1.8 Hz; 185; 213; 204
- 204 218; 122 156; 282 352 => 7.5 Hz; 207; 94.9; 201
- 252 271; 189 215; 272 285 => -2.5 Hz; 124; 222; 217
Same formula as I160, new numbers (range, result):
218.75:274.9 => 202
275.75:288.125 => 216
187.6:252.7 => 160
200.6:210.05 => 83.8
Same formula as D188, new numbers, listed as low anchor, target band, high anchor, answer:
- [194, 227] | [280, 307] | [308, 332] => -4.7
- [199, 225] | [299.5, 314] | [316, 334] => -2.0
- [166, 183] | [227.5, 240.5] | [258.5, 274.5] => 1.0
